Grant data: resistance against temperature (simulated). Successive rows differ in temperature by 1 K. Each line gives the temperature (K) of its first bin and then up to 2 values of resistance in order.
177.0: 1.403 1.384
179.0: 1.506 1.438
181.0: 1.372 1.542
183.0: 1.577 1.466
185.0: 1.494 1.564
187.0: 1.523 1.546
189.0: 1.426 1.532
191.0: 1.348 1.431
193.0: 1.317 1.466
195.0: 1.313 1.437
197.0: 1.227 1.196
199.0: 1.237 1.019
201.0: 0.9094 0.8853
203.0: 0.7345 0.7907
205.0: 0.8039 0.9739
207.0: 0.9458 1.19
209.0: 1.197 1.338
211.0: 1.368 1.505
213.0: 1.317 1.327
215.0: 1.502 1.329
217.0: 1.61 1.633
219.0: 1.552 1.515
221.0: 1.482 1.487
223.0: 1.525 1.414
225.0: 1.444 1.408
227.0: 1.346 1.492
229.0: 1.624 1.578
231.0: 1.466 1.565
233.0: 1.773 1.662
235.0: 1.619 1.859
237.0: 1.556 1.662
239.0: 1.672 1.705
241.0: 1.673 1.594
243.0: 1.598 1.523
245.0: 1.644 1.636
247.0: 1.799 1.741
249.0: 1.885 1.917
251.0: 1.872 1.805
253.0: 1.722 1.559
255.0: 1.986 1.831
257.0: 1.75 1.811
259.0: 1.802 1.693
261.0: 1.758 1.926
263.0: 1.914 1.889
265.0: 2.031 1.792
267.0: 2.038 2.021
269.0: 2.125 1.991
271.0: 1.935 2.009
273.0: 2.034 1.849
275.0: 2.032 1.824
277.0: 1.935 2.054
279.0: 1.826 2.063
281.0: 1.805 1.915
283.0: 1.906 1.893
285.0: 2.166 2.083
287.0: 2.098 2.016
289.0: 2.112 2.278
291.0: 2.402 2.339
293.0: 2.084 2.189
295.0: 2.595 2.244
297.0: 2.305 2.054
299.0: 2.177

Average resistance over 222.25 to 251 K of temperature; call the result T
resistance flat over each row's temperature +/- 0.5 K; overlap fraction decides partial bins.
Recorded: 1.62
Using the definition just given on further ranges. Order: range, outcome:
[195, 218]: 1.19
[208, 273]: 1.67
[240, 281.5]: 1.84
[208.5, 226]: 1.44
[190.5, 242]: 1.38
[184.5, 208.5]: 1.22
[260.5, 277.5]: 1.95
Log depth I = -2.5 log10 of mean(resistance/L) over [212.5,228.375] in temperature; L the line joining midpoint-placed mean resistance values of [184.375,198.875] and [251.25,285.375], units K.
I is 0.10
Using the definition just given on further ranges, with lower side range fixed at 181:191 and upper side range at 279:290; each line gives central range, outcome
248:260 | 0.03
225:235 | 0.12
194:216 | 0.35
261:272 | -0.02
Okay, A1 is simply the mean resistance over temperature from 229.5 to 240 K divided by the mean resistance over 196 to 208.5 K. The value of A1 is 1.63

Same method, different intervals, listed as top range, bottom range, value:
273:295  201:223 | 1.63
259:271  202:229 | 1.46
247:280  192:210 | 1.70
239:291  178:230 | 1.40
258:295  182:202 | 1.47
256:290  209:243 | 1.27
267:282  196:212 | 1.82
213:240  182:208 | 1.23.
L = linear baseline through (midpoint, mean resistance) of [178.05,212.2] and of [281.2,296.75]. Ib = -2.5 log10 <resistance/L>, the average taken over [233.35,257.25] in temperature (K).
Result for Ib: 0.02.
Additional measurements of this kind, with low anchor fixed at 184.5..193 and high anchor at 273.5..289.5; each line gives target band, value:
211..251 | 0.081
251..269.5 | 0.001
